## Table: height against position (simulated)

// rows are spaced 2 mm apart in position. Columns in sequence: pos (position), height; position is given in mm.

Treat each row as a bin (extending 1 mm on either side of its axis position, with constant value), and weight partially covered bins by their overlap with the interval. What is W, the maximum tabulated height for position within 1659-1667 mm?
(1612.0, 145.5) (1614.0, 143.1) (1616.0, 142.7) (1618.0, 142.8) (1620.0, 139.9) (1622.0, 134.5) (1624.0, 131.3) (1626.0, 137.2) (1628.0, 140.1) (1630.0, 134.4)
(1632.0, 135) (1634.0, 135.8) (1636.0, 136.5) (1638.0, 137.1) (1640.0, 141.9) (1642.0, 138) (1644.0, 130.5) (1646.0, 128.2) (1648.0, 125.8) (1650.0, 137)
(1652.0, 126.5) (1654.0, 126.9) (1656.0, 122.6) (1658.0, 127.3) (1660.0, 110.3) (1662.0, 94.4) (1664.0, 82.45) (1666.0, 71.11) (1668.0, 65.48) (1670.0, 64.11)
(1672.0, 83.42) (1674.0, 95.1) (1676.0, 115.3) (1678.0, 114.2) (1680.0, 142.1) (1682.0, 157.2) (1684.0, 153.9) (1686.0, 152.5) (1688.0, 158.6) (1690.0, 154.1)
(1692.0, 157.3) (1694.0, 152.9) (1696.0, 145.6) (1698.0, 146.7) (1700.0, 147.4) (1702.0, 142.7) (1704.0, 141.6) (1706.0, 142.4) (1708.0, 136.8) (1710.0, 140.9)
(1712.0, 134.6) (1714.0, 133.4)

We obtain 110.3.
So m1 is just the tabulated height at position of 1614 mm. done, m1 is 143.1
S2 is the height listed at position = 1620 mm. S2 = 139.9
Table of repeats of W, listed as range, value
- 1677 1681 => 142.1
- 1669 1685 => 157.2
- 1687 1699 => 158.6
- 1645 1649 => 128.2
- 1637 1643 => 141.9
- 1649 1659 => 137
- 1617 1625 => 142.8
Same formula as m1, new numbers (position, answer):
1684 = 153.9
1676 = 115.3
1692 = 157.3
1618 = 142.8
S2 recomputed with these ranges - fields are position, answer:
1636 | 136.5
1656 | 122.6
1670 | 64.11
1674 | 95.1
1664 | 82.45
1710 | 140.9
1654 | 126.9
